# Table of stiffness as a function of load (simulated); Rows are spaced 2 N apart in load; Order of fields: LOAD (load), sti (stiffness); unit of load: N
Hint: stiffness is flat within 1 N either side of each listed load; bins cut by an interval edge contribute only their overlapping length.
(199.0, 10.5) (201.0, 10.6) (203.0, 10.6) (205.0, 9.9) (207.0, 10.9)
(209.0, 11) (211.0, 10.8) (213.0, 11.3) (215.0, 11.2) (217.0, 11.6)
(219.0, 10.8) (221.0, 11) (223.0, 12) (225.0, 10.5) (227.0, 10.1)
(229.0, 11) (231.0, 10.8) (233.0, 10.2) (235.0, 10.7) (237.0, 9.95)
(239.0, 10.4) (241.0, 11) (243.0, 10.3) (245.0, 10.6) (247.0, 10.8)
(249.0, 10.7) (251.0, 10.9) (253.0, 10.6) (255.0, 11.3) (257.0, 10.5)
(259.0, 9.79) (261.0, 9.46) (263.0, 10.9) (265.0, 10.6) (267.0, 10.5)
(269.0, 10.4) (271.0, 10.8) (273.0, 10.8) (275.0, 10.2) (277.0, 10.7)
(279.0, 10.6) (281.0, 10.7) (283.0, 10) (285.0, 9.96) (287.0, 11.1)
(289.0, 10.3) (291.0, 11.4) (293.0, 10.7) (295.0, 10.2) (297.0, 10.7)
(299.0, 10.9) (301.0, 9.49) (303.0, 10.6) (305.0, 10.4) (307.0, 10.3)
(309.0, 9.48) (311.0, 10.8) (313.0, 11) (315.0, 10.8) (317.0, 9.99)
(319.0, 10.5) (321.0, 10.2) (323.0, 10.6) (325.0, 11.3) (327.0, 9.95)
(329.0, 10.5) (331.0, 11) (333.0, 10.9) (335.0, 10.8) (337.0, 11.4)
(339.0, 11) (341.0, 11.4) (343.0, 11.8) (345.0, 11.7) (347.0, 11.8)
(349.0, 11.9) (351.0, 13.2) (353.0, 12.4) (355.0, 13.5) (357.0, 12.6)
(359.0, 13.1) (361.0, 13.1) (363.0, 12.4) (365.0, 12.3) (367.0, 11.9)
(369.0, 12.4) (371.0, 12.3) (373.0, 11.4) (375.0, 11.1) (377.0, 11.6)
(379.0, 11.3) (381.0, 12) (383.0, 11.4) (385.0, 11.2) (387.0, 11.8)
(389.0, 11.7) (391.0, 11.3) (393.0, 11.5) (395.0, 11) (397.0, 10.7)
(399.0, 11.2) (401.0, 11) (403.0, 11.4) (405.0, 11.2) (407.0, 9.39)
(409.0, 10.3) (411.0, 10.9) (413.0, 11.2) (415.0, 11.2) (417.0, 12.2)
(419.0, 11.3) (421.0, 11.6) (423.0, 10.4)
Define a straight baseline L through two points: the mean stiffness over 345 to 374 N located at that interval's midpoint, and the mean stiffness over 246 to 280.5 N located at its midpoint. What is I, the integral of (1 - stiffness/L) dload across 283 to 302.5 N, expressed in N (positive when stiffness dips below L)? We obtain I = 1.1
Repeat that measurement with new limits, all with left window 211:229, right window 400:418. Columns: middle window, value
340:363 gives -3.0 N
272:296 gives 1.0 N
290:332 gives 1.9 N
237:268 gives 1.4 N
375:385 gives -0.5 N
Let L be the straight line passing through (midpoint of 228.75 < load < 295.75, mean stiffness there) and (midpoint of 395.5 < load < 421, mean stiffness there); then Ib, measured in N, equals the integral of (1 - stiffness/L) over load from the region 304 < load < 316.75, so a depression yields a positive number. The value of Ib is 0.3 N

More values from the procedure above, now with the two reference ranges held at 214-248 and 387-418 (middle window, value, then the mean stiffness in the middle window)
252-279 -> 0.8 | 10.5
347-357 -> -1.5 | 12.6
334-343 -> -0.2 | 11.2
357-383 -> -2.4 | 12.1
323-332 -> 0.2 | 10.7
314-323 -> 0.4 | 10.4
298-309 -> 0.7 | 10.3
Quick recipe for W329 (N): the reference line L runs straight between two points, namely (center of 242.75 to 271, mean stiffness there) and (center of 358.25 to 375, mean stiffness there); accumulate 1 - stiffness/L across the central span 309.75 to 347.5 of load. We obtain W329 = 2.5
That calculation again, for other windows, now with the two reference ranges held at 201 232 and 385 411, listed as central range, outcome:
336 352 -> -1.1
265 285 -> 0.8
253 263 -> 0.5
